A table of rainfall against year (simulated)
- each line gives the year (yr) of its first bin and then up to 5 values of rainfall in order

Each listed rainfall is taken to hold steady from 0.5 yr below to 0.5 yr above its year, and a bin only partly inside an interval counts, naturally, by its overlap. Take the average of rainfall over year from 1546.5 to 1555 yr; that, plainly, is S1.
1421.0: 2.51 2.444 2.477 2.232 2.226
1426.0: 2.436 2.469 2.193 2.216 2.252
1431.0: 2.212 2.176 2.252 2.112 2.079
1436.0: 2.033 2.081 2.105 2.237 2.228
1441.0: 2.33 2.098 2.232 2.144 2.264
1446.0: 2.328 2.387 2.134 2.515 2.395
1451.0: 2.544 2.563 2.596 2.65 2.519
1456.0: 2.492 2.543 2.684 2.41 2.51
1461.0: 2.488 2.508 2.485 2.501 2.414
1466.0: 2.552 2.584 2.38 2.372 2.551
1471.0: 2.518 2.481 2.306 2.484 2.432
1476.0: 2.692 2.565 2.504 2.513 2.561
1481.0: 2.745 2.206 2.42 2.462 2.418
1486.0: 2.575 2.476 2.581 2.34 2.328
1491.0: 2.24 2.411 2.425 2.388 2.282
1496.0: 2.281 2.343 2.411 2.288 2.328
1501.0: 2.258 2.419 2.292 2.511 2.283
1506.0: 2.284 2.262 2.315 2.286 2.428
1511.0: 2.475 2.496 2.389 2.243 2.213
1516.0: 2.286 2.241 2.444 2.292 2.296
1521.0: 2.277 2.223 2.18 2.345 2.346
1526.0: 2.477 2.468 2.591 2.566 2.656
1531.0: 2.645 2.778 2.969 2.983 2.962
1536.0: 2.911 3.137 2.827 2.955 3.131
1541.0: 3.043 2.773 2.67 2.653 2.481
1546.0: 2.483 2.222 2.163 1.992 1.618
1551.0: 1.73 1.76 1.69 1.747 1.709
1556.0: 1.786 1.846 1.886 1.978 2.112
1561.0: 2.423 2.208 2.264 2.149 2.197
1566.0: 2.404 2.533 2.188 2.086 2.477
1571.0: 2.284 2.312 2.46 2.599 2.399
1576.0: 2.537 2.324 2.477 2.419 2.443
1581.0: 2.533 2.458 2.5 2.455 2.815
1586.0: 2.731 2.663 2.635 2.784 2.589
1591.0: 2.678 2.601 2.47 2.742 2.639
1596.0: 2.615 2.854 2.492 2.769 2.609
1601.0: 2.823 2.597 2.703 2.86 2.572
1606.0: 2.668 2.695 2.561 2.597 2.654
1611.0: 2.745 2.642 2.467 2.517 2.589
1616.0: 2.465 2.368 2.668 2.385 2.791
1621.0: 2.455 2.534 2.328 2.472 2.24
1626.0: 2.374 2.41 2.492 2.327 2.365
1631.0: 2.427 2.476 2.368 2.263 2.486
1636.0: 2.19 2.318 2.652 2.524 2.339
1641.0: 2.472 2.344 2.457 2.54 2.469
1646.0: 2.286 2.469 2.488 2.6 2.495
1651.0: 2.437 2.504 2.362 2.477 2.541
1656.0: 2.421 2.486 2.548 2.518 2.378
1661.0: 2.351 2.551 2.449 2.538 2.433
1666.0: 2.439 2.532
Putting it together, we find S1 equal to 1.86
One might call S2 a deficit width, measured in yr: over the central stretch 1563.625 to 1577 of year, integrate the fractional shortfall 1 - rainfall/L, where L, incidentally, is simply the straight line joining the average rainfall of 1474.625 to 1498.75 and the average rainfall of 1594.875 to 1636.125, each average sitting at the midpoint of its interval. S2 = 0.8 yr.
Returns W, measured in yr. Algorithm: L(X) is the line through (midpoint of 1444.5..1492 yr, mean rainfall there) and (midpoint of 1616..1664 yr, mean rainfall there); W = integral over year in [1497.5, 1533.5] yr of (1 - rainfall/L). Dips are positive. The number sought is 1.0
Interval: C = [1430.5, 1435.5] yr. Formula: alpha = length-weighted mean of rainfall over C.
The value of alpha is 2.17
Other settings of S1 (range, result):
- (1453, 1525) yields 2.41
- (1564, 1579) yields 2.37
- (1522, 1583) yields 2.39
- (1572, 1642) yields 2.54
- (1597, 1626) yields 2.58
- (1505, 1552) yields 2.47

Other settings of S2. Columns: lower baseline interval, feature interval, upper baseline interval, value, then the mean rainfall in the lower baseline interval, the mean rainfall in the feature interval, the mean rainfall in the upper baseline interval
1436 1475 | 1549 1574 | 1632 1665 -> 3.54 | 2.41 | 2.09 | 2.45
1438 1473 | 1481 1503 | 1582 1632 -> 0.71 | 2.42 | 2.38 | 2.58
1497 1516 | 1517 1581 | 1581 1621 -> 2.19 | 2.34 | 2.38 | 2.62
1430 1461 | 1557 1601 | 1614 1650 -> -0.84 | 2.33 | 2.46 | 2.44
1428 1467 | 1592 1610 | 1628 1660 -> -1.79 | 2.35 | 2.66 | 2.44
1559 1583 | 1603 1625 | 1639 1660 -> -1.41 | 2.36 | 2.57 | 2.46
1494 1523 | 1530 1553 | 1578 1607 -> -1.19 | 2.33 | 2.57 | 2.63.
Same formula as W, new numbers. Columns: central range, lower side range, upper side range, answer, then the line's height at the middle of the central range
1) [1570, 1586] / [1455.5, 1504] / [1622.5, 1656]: -0.3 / 2.43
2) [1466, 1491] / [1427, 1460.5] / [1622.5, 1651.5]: -1.5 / 2.34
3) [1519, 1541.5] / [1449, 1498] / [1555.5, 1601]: -1.9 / 2.45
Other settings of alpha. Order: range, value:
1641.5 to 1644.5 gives 2.45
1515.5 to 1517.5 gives 2.26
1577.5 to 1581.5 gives 2.47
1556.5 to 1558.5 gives 1.87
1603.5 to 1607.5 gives 2.7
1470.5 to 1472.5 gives 2.5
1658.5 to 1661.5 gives 2.42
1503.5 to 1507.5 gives 2.33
